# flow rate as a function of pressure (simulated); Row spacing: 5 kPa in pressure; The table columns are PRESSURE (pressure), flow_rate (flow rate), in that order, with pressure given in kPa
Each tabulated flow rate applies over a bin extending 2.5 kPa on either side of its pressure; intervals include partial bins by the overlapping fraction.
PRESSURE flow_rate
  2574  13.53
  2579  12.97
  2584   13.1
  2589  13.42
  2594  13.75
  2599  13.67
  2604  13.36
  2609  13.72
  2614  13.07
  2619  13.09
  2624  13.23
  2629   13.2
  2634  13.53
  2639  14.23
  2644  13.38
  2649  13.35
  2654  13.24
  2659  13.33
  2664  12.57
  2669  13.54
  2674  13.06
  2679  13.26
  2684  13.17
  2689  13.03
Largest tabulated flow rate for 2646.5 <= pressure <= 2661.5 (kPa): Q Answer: 13.35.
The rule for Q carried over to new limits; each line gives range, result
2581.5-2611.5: 13.75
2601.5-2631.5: 13.72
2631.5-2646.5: 14.23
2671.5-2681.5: 13.26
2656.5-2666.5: 13.33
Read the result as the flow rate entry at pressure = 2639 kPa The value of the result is 14.23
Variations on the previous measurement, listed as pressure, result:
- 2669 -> 13.54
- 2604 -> 13.36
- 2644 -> 13.38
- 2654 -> 13.24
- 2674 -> 13.06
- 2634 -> 13.53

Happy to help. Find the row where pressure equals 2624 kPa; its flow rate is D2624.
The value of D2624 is 13.23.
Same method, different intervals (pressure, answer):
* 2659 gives 13.33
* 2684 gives 13.17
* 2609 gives 13.72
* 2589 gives 13.42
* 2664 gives 12.57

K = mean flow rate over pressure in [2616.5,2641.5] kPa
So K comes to 13.5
